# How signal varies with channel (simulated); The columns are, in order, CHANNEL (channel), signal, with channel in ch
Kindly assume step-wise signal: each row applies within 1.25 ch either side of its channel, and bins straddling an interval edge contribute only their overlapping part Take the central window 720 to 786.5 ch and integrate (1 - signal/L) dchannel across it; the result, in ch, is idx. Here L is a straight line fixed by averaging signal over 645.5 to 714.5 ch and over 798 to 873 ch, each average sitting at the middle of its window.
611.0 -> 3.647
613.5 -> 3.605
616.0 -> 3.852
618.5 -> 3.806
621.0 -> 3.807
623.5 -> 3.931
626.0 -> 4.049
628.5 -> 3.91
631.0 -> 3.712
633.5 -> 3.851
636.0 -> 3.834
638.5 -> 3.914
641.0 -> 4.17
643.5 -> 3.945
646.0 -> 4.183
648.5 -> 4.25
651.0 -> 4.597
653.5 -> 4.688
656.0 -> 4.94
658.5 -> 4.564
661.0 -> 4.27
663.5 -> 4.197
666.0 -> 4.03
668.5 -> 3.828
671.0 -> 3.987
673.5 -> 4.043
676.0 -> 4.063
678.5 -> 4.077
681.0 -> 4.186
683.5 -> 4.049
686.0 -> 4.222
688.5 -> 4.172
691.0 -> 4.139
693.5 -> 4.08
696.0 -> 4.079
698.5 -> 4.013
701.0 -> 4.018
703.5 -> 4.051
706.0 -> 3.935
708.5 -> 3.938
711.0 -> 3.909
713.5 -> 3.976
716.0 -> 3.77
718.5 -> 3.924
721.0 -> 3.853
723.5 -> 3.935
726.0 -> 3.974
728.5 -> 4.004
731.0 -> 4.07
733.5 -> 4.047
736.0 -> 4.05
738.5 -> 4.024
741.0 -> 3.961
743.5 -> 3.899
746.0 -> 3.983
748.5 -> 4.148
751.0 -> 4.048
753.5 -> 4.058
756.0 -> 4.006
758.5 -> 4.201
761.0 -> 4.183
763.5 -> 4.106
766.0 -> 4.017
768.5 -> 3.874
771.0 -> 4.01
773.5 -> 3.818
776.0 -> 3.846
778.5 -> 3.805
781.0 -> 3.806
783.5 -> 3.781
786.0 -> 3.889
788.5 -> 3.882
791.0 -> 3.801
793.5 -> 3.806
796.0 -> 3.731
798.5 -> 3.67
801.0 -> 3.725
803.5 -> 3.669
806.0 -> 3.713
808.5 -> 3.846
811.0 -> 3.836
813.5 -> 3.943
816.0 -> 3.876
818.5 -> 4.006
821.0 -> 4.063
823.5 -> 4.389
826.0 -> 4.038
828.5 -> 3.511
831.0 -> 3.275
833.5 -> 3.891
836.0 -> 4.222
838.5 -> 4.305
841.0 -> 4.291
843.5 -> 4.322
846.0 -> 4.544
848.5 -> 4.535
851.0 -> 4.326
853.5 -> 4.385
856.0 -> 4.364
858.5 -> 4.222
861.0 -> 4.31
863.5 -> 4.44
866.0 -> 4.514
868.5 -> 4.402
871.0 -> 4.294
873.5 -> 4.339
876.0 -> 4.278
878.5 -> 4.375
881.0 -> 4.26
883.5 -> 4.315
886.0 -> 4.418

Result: 2.49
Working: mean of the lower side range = 4.16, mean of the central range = 3.98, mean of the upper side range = 4.1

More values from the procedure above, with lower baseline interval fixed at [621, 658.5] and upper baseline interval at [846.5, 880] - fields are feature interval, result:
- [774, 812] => 4.5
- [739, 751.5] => 0.7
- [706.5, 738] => 2.0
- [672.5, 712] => 1.3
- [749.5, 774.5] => 1.4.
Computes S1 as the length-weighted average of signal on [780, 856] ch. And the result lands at 3.98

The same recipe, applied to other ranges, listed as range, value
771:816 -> 3.81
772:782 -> 3.82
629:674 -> 4.16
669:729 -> 4.01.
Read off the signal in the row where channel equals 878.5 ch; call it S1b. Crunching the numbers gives 4.375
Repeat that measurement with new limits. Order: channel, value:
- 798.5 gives 3.67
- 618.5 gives 3.806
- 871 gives 4.294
